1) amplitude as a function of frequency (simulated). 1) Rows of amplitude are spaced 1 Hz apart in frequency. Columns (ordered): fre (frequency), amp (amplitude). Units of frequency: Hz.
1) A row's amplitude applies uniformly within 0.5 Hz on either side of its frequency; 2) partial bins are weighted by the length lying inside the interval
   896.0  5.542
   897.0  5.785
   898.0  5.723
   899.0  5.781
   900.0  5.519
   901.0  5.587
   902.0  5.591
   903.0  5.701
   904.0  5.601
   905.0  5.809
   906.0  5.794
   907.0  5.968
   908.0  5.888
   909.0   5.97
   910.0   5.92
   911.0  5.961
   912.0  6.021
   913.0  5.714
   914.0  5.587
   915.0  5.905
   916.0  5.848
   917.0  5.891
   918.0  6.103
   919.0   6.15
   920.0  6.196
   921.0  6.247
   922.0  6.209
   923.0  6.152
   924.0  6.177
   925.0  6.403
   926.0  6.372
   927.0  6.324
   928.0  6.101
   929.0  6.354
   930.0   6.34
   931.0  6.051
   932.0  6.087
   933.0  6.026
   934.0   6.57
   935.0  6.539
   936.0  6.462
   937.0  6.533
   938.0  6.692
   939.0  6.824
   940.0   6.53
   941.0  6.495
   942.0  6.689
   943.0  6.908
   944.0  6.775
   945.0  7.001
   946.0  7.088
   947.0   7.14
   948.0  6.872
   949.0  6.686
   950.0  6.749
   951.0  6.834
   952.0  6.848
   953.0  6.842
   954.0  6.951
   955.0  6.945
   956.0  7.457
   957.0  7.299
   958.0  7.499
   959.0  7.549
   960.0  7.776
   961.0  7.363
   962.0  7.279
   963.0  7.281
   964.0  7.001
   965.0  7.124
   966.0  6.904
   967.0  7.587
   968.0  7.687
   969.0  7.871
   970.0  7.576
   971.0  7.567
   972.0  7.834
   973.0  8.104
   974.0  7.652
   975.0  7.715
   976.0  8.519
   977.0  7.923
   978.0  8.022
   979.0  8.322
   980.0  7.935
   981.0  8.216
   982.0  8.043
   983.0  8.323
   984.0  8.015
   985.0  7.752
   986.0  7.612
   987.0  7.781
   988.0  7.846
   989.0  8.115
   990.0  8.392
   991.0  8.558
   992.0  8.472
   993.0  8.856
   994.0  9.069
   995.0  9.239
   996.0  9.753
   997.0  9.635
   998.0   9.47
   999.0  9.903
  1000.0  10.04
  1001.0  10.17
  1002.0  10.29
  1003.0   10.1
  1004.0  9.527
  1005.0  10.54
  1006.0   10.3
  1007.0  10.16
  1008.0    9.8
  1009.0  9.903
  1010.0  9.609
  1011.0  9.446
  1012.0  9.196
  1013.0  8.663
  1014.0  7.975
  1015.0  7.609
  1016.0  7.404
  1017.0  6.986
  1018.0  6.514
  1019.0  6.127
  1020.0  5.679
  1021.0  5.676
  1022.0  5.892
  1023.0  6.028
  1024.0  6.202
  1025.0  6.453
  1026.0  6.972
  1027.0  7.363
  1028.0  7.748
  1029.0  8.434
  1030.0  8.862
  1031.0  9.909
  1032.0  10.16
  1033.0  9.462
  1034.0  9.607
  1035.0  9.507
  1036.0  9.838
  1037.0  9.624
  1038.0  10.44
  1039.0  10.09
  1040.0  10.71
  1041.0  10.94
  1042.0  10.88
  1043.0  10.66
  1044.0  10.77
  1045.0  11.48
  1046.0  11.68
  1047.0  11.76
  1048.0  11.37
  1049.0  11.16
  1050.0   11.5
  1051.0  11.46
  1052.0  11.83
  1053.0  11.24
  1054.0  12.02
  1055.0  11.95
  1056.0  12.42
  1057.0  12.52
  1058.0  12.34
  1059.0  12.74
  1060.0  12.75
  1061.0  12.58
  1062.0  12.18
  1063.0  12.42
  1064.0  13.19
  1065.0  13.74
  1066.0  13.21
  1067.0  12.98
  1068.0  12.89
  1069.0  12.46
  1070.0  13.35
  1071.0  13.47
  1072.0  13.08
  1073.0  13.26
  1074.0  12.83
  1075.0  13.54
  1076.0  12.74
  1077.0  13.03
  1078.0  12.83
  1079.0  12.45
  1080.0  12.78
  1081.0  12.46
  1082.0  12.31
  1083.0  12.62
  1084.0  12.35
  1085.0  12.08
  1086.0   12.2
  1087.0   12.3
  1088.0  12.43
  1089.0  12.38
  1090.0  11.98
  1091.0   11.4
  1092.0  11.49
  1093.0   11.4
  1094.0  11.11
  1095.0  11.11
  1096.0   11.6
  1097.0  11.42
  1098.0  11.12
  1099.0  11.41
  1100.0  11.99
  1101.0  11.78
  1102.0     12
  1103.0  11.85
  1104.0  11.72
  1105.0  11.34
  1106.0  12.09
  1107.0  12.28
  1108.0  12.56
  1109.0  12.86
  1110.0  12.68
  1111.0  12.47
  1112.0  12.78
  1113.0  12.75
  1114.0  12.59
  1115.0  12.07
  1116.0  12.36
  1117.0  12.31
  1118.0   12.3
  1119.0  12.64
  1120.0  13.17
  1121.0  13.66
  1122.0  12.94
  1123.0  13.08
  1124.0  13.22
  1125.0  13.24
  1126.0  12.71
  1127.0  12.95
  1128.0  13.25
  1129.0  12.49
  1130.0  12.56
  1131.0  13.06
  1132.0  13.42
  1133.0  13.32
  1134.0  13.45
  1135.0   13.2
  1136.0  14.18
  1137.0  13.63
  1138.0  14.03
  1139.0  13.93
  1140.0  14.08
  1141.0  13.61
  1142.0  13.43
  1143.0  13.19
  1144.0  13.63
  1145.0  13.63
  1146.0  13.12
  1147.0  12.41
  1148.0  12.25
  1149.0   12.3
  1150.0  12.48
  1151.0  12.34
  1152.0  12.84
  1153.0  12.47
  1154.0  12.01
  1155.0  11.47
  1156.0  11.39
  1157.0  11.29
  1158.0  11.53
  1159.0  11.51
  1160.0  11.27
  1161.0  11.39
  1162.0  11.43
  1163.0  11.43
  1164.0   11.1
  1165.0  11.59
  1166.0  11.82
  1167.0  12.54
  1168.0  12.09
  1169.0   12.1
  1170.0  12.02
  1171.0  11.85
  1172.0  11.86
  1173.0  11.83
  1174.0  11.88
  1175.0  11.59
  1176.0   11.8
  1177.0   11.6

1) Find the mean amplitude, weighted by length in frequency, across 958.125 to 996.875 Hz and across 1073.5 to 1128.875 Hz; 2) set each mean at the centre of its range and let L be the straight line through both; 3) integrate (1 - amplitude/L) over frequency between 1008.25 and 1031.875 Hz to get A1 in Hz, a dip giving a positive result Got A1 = 4.5 Hz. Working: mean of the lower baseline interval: 7.98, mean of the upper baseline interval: 12.3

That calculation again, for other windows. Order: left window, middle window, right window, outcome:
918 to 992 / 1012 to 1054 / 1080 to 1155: 2.9 Hz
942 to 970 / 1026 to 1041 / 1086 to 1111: 0.5 Hz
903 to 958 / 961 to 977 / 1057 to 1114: 0.6 Hz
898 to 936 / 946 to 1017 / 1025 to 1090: 2.9 Hz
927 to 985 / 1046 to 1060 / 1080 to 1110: -1.8 Hz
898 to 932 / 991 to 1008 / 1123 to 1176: -2.7 Hz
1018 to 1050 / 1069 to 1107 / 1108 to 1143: -2.7 Hz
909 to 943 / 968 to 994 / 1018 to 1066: 0.1 Hz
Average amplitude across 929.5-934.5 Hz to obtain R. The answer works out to 6.21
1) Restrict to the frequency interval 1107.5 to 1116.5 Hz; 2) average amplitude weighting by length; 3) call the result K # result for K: 12.6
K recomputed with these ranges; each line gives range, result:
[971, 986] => 8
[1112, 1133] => 12.8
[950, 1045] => 8.38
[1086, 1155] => 12.6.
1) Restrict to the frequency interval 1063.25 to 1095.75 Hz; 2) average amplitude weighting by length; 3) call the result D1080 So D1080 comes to 12.5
